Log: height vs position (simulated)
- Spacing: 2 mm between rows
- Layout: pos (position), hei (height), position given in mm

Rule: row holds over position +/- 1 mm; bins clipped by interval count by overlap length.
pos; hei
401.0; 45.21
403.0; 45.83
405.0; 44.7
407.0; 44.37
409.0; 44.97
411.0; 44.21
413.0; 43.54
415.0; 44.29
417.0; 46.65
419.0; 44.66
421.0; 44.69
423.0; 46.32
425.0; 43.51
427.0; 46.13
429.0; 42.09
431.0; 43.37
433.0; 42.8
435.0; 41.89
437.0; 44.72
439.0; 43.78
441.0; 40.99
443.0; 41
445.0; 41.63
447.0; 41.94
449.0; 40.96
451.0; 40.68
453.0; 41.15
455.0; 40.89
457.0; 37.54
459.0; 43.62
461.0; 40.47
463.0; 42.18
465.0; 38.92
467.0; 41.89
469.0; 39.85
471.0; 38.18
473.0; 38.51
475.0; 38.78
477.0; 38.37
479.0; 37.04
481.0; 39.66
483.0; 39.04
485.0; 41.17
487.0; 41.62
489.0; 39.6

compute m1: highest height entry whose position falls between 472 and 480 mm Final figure 38.78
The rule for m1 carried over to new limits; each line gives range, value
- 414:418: 46.65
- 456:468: 43.62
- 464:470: 41.89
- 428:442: 44.72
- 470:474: 38.51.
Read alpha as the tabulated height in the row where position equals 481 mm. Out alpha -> 39.66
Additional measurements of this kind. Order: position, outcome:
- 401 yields 45.21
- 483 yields 39.04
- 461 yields 40.47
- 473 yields 38.51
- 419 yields 44.66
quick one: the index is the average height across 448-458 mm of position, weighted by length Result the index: 40.2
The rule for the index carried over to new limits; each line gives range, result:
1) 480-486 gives 40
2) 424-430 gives 43.9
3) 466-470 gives 40.9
